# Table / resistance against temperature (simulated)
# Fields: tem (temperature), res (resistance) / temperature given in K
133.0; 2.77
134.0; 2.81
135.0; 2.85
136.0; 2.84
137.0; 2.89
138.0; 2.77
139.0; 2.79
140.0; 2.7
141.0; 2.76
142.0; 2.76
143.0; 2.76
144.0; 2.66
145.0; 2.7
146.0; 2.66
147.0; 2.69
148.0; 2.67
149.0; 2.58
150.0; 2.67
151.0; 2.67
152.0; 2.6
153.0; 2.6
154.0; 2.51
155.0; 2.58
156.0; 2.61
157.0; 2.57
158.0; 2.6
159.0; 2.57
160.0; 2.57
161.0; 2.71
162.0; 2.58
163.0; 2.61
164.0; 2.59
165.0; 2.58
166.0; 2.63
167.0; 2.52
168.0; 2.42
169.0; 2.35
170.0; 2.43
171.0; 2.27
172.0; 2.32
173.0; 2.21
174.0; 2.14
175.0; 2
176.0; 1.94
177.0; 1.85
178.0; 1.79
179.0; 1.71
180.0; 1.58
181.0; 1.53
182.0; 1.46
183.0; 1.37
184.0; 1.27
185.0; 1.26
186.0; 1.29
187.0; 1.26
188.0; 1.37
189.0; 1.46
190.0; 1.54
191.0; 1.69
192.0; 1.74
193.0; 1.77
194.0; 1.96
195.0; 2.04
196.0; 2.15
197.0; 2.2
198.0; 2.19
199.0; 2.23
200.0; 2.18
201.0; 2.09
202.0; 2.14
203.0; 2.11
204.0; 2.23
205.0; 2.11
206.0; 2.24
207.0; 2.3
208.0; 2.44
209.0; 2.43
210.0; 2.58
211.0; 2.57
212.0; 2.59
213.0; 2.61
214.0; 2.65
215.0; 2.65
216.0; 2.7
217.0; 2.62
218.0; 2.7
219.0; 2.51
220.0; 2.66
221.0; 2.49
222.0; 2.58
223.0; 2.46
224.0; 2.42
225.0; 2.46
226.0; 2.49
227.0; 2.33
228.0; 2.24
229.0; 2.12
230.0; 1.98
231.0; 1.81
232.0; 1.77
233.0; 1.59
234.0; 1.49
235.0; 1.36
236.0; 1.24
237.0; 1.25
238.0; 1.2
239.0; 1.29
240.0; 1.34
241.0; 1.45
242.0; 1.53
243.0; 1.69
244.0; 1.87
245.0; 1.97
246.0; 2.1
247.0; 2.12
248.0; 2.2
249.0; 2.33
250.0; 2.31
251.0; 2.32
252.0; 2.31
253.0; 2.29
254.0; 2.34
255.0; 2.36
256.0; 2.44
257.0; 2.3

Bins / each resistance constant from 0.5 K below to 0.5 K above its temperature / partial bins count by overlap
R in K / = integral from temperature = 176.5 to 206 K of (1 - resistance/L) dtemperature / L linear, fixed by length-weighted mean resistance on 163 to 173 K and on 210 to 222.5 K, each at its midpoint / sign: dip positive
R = 8.7 K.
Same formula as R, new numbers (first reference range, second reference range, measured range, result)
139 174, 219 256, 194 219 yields -1.6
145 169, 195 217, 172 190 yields 6.1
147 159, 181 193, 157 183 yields -2.4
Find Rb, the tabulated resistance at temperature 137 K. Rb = 2.89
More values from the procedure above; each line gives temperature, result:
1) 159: 2.57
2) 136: 2.84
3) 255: 2.36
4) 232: 1.77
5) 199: 2.23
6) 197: 2.2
